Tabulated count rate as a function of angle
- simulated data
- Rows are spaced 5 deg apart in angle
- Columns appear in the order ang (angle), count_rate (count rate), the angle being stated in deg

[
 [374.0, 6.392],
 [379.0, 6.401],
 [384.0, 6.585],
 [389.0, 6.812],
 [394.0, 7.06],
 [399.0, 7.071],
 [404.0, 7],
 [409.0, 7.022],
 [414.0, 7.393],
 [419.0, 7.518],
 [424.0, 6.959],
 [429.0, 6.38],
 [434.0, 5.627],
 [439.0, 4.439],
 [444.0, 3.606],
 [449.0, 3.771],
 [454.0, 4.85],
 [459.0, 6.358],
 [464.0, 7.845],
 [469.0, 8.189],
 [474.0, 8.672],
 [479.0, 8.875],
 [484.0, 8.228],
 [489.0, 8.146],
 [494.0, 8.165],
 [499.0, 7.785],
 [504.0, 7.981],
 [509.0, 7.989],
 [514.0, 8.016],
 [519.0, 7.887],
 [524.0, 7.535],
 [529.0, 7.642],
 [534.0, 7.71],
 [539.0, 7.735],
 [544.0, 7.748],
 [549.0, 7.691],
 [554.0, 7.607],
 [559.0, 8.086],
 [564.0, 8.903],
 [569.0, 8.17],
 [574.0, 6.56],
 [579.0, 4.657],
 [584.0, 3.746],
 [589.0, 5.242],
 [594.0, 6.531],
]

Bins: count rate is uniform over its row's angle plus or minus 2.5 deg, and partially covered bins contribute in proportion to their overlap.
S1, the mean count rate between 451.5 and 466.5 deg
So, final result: 6.35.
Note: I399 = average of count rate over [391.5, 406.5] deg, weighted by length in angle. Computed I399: 7.04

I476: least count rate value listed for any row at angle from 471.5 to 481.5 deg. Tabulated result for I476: 8.672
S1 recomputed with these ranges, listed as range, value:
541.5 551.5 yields 7.72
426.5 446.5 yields 5.01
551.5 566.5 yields 8.2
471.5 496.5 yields 8.42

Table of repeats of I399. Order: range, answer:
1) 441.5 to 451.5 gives 3.69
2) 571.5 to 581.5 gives 5.61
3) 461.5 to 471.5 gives 8.02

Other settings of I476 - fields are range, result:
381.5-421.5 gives 6.585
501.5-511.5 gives 7.981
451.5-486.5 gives 4.85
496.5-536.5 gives 7.535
